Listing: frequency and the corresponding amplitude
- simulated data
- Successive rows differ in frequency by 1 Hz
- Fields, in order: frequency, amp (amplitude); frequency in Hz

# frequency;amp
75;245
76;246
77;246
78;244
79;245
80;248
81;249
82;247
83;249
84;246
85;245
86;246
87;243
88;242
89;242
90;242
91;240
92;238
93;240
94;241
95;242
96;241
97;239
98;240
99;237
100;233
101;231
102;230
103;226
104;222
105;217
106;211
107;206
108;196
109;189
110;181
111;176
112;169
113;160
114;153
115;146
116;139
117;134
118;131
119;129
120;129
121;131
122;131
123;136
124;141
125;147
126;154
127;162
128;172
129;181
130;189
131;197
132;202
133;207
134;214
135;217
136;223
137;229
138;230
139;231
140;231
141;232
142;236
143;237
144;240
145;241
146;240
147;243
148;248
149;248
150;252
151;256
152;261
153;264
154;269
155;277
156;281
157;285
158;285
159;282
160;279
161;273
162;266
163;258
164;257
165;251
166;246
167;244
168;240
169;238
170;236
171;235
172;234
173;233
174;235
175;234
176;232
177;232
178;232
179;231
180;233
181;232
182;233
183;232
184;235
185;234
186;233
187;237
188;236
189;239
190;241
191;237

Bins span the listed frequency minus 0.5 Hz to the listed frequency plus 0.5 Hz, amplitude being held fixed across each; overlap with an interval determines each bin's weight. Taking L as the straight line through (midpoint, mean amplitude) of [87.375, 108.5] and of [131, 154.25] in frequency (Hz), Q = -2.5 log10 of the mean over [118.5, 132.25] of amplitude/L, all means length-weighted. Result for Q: 0.44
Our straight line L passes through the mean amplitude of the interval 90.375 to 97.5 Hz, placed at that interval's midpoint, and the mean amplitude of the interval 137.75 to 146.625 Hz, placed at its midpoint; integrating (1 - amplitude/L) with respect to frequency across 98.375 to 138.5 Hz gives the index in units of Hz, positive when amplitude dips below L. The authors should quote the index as 9.3 Hz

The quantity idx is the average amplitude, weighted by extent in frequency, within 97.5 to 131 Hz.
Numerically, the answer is 177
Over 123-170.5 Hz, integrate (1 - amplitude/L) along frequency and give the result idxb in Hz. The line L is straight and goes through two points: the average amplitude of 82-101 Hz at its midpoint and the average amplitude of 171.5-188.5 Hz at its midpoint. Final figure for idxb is 0.7 Hz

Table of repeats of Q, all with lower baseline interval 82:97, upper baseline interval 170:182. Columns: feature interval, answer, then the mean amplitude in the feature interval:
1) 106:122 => 0.45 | 159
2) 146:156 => -0.10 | 258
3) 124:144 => 0.17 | 204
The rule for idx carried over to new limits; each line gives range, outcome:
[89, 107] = 233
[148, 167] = 265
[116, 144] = 184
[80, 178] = 221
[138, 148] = 237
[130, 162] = 245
